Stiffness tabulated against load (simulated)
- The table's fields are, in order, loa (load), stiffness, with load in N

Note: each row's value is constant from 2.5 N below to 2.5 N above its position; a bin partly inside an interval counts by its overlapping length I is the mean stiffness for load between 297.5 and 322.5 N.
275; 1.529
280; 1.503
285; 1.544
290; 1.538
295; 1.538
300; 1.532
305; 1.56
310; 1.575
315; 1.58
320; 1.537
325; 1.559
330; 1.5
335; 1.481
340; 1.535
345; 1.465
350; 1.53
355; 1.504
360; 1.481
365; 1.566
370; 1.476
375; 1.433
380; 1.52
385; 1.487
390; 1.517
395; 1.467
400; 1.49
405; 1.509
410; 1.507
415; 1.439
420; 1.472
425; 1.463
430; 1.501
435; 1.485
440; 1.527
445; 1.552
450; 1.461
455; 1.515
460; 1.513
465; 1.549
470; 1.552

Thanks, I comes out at 1.56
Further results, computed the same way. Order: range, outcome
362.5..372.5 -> 1.52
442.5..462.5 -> 1.51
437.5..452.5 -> 1.51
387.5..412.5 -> 1.5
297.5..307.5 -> 1.55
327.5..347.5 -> 1.5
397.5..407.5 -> 1.5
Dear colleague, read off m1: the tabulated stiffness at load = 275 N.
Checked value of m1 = 1.529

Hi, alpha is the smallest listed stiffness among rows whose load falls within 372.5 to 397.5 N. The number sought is 1.433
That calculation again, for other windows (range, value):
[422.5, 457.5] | 1.461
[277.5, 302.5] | 1.503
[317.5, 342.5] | 1.481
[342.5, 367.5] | 1.465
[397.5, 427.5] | 1.439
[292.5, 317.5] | 1.532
